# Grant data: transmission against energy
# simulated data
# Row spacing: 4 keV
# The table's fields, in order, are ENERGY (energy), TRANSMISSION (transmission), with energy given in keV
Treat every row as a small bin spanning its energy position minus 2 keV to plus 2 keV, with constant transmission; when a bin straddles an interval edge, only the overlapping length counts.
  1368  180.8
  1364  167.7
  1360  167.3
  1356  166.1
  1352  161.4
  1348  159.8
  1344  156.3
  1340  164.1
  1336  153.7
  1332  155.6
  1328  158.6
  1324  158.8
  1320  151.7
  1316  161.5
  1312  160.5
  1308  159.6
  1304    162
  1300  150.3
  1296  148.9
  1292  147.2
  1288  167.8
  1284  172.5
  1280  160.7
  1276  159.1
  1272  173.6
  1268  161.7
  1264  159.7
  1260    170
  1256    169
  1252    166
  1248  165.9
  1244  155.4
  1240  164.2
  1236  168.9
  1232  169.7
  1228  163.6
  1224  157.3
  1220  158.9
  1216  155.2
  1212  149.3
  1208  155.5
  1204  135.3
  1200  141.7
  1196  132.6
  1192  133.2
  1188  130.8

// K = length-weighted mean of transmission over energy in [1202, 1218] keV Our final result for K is 149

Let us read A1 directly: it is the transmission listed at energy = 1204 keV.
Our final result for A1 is 135.3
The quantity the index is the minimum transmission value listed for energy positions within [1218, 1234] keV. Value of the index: 157.3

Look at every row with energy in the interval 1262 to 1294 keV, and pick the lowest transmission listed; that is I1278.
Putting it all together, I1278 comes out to 147.2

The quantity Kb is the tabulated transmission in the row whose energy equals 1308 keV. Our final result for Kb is 159.6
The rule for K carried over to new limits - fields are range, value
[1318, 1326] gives 155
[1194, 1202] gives 137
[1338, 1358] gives 162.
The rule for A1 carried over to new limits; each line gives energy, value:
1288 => 167.8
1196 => 132.6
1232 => 169.7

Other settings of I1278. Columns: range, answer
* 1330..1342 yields 153.7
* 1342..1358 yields 156.3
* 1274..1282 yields 159.1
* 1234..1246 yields 155.4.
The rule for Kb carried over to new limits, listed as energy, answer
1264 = 159.7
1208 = 155.5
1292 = 147.2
